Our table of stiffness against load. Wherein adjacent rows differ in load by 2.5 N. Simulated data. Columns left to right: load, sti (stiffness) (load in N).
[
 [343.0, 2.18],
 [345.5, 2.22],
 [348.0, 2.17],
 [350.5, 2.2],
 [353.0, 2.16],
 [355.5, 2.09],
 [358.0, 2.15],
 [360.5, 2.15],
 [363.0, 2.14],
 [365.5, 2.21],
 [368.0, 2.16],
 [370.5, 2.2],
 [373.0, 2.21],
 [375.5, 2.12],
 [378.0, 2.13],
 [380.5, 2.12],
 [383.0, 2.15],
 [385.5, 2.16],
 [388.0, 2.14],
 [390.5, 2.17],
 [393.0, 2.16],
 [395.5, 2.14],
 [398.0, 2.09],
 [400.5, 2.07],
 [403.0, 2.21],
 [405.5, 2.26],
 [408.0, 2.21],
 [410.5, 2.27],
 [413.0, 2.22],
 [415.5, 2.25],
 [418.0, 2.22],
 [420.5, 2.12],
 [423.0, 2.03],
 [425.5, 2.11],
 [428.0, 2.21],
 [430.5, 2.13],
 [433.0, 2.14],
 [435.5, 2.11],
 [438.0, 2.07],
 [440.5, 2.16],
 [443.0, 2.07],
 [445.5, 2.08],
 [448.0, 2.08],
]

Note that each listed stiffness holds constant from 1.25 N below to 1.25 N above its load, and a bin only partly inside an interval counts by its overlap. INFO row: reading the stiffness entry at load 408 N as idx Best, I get 2.21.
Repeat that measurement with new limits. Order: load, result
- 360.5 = 2.15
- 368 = 2.16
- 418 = 2.22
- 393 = 2.16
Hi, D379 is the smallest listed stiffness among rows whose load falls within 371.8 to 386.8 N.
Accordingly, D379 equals 2.12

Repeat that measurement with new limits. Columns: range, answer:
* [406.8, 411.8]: 2.21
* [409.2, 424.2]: 2.03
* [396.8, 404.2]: 2.07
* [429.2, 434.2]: 2.13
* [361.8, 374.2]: 2.14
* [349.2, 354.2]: 2.16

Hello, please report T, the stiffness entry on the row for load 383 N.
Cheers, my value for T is 2.15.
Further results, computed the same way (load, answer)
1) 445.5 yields 2.08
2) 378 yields 2.13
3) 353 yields 2.16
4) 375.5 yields 2.12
